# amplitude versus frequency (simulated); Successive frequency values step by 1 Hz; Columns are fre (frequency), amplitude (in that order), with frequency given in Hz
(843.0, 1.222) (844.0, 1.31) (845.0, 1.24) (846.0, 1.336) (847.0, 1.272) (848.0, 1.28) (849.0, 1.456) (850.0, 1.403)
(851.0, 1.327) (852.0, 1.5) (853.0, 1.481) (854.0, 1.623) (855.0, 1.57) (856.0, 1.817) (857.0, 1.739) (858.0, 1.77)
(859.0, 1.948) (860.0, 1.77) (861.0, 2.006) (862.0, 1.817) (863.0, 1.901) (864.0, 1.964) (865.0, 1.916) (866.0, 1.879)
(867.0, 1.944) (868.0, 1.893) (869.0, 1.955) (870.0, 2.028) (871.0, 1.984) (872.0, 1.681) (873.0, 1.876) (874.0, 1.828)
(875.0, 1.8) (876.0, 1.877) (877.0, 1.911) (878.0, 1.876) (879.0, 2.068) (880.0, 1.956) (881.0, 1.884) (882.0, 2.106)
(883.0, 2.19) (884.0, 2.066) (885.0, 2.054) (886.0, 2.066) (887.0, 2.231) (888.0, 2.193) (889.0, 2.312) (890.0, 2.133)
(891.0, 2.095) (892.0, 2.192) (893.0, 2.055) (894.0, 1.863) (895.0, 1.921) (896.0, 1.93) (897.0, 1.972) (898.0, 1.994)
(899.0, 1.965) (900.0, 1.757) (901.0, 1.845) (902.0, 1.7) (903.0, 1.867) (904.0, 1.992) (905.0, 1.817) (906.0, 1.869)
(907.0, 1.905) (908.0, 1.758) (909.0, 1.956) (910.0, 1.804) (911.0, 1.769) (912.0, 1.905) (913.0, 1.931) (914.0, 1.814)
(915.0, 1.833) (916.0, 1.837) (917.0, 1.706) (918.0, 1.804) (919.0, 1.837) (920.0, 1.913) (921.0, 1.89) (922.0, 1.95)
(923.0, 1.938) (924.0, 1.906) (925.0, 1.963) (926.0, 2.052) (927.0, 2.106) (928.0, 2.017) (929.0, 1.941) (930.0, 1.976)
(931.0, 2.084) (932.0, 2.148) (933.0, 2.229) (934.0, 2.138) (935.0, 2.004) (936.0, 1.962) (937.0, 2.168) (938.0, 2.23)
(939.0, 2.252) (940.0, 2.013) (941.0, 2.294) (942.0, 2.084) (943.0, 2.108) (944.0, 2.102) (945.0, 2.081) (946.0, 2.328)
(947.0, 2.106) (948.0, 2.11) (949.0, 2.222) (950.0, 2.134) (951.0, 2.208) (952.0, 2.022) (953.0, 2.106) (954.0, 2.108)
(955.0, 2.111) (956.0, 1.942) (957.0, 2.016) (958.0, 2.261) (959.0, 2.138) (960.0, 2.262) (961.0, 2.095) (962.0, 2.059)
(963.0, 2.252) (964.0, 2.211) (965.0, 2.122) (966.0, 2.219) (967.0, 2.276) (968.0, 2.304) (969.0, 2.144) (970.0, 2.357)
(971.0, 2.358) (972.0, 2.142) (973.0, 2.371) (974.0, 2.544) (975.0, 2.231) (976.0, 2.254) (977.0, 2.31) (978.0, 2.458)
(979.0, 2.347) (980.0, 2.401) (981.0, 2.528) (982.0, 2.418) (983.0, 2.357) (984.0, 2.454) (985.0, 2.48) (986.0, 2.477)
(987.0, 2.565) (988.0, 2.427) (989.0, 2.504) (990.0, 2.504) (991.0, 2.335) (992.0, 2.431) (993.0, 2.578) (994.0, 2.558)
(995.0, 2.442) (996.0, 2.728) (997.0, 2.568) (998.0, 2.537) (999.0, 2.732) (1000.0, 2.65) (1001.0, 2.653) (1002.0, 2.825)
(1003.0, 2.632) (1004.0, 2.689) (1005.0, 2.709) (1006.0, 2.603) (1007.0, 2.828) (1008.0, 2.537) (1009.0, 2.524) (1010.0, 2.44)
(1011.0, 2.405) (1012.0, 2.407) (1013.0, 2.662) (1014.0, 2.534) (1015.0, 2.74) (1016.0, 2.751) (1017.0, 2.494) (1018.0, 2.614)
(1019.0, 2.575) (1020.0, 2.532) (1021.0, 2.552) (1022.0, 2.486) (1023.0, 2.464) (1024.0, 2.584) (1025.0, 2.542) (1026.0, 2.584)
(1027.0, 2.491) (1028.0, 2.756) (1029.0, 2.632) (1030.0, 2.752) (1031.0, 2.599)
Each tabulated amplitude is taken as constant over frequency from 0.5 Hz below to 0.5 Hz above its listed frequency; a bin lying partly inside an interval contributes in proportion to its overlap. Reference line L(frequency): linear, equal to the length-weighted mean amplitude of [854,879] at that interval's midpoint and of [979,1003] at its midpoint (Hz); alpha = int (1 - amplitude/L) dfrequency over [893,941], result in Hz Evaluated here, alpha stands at 4.2 Hz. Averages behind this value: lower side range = 1.86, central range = 1.95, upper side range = 2.53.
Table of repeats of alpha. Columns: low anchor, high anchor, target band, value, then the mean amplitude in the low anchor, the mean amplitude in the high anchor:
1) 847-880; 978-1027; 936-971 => 1.8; 1.77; 2.55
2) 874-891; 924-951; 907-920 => 1.5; 2.04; 2.11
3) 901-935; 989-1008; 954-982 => 1.2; 1.92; 2.61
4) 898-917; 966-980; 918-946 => -0.4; 1.85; 2.31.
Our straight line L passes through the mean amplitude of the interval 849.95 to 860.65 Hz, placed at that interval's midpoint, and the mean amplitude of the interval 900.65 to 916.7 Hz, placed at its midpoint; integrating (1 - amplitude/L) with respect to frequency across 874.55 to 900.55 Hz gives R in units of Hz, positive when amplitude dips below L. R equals -3.7 Hz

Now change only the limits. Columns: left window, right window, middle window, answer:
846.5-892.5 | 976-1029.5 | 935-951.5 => 0.7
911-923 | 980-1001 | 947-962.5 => 0.5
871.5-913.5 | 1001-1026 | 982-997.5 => -0.2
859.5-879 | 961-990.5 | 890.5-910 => 1.0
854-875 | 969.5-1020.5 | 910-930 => 2.2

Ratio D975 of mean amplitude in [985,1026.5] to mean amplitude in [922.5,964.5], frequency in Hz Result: 1.22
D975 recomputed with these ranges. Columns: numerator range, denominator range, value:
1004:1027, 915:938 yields 1.30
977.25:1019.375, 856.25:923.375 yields 1.32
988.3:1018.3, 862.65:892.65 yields 1.30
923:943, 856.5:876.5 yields 1.11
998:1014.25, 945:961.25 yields 1.22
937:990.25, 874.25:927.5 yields 1.16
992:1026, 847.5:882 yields 1.45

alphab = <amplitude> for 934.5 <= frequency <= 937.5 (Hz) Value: 2.04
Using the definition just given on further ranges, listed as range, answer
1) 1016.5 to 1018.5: 2.55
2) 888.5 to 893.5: 2.16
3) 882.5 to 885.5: 2.1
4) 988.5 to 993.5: 2.47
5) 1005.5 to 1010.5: 2.59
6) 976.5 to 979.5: 2.37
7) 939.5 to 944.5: 2.12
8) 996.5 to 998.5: 2.55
